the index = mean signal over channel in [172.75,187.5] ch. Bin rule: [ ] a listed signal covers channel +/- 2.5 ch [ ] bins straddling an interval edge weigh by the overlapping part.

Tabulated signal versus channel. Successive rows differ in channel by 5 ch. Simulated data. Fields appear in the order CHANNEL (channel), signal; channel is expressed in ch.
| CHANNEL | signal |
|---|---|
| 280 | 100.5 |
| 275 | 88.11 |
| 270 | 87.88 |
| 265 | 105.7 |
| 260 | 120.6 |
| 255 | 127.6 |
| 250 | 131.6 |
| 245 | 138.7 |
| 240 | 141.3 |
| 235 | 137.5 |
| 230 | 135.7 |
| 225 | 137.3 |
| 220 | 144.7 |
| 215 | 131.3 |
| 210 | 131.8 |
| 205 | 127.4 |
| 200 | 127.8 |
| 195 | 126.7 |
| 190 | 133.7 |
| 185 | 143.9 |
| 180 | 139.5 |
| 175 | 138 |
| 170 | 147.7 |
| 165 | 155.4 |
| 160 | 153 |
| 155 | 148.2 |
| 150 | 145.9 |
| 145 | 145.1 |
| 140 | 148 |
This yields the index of 141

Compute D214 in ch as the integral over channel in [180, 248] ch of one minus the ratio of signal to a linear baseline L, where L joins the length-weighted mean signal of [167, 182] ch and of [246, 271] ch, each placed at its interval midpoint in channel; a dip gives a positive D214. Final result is -2.6 ch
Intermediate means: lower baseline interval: 142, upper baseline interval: 118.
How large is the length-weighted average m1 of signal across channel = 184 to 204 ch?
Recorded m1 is 132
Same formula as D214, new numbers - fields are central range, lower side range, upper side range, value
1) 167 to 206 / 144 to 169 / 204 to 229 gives 1.7 ch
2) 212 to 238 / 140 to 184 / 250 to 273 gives -2.6 ch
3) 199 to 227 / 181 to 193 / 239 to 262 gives 0.4 ch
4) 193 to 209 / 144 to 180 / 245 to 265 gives 1.2 ch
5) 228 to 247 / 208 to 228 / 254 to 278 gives -2.3 ch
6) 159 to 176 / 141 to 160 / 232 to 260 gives -0.5 ch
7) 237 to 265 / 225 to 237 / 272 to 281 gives -2.9 ch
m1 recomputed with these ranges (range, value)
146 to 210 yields 140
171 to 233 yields 135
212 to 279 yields 125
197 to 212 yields 129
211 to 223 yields 137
